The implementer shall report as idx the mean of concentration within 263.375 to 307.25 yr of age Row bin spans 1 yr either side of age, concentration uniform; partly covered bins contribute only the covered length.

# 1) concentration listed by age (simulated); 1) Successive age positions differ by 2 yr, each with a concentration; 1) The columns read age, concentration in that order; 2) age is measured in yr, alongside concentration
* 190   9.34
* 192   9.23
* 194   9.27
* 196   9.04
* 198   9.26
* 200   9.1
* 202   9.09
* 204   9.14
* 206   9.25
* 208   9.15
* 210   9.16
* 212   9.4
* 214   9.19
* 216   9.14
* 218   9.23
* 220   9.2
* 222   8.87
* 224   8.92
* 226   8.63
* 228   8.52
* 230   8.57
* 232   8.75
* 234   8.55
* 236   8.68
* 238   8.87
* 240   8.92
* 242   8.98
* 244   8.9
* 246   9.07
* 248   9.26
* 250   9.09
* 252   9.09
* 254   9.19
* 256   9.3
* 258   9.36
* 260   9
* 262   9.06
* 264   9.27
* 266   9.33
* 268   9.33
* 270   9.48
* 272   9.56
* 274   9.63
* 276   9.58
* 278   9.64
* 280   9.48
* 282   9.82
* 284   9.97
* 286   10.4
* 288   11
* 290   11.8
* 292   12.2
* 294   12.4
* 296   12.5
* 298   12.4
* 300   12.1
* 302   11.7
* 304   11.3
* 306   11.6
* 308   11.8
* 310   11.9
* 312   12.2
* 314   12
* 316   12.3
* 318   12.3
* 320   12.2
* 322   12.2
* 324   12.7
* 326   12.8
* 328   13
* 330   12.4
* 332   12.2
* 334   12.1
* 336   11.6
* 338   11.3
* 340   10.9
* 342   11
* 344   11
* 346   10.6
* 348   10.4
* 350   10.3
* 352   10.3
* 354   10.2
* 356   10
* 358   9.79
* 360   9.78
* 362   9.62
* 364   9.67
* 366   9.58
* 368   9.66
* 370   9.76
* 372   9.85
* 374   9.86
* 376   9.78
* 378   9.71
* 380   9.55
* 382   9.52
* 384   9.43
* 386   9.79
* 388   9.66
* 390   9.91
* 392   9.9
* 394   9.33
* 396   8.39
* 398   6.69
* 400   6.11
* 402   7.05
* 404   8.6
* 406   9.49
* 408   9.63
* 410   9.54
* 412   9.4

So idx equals 10.7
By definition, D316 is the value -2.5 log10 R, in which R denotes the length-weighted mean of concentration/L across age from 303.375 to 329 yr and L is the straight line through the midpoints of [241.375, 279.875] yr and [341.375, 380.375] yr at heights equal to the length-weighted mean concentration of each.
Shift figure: -0.249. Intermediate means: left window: 9.28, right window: 10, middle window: 12.2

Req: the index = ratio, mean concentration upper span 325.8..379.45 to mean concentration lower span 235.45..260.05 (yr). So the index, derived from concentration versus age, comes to 1.17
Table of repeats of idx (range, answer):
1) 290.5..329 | 12.2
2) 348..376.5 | 9.89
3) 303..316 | 11.8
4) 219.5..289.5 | 9.25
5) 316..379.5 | 10.9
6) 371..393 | 9.72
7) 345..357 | 10.3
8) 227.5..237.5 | 8.63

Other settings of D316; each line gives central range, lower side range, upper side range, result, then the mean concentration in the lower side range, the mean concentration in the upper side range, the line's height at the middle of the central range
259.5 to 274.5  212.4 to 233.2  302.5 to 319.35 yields 0.12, 8.91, 11.9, 10.4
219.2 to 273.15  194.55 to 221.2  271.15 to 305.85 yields 0.11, 9.18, 10.9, 10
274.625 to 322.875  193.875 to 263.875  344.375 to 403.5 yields -0.23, 9.03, 9.46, 9.24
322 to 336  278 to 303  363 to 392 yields -0.18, 11.2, 9.7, 10.6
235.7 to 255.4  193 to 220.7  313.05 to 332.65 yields 0.14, 9.19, 12.4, 10.3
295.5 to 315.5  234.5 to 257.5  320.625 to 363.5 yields -0.16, 9.03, 11.1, 10.3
